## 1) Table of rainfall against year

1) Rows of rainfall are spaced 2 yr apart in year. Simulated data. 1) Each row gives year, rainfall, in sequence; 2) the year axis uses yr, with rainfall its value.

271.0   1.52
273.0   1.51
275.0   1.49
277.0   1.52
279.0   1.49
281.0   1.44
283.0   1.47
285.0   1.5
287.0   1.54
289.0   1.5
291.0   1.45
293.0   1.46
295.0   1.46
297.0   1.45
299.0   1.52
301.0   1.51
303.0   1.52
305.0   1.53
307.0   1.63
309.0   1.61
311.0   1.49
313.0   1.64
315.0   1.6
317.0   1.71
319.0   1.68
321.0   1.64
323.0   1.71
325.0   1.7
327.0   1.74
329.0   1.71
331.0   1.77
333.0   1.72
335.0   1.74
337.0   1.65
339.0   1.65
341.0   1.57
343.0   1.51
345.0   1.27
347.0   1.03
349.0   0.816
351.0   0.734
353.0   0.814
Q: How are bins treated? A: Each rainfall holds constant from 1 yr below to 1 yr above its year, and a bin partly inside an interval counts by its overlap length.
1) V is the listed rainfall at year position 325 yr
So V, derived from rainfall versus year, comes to 1.7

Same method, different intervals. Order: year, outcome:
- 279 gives 1.49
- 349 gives 0.816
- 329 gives 1.71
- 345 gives 1.27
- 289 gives 1.5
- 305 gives 1.53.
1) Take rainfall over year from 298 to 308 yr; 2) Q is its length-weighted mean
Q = 1.54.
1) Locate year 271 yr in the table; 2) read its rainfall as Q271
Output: 1.52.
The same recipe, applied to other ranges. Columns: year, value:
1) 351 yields 0.734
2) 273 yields 1.51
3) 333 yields 1.72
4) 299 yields 1.52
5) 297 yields 1.45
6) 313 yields 1.64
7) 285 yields 1.5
